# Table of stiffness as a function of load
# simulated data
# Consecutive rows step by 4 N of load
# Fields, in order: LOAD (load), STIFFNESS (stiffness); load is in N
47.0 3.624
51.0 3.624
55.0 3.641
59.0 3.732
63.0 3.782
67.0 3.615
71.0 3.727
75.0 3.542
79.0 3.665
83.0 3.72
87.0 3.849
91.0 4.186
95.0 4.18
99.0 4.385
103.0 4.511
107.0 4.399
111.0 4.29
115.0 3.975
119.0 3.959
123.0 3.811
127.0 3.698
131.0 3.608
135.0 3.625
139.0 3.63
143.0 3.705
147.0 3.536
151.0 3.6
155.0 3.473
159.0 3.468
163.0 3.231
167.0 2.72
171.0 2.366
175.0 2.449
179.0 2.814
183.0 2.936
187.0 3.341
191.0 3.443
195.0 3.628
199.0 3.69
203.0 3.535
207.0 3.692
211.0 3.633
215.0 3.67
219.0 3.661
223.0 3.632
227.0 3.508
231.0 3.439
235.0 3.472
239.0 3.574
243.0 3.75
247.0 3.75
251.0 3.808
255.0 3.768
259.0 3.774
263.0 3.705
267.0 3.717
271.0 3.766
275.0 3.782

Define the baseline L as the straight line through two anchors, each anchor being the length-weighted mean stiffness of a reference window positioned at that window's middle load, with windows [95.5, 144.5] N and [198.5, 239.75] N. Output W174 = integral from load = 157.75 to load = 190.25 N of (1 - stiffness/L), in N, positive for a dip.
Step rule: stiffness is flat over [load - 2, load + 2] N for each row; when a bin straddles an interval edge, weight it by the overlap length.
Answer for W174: 7.3 N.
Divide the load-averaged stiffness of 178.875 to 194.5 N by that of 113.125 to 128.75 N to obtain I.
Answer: 0.8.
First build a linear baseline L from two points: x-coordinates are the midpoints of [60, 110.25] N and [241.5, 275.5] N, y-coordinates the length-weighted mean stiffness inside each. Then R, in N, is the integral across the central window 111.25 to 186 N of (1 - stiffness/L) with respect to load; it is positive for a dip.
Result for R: 9.7 N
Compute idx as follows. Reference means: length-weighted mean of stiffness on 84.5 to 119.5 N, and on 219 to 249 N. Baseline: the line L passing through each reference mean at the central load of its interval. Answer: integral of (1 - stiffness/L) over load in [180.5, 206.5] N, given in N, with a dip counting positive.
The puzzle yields 2.4 N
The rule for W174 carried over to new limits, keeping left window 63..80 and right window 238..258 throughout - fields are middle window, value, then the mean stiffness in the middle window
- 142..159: 0.6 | 3.56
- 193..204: 0.3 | 3.63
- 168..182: 4.2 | 2.58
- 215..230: 0.5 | 3.6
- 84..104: -2.8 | 4.18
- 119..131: -0.3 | 3.76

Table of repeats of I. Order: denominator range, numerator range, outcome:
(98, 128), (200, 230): 0.87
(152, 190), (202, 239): 1.19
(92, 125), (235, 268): 0.89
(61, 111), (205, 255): 0.91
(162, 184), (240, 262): 1.38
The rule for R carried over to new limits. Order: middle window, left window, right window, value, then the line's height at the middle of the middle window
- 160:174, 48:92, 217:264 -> 3.4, 3.68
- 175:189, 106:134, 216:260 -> 3.1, 3.78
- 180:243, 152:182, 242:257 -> -2.4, 3.39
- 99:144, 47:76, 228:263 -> -3.5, 3.67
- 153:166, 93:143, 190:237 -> 1.6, 3.82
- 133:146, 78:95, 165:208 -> -0.6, 3.5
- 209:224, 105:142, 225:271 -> 0.3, 3.72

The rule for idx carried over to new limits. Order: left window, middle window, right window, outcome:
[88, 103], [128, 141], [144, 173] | 0.0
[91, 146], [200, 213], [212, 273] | 0.5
